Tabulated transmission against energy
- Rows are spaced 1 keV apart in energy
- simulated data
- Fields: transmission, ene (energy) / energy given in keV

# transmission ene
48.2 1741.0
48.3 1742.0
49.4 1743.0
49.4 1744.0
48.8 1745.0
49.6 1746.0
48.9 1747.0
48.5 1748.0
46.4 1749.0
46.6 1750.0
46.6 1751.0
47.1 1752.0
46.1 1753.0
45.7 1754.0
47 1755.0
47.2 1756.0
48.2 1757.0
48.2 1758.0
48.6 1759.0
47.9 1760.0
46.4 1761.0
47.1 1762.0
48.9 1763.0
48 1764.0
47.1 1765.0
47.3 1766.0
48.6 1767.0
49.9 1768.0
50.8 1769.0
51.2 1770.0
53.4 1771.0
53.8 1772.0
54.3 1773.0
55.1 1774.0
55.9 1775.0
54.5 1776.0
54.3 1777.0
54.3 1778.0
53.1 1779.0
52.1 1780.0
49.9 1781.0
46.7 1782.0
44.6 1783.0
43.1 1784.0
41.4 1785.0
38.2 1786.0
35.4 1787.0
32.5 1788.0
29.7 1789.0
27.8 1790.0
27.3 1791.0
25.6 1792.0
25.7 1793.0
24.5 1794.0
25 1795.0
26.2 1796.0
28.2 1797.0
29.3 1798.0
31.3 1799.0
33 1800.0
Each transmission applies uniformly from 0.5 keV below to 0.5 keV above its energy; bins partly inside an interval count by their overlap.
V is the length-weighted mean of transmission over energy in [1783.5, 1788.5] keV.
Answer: 38.1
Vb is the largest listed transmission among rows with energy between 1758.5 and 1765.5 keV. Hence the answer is 48.9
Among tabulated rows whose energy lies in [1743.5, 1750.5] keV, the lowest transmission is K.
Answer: 46.4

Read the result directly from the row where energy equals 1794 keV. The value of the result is 24.5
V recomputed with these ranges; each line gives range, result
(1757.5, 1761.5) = 47.8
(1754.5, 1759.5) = 47.8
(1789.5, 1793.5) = 26.6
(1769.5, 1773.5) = 53.2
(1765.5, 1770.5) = 49.6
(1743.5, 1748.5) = 49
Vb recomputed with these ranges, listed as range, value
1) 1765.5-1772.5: 53.8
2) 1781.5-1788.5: 46.7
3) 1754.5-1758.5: 48.2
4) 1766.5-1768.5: 49.9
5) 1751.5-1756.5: 47.2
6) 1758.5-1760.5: 48.6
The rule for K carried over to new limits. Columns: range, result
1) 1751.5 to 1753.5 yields 46.1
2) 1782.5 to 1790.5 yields 27.8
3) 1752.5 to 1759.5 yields 45.7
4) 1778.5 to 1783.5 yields 44.6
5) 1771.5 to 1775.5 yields 53.8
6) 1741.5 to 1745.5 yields 48.3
